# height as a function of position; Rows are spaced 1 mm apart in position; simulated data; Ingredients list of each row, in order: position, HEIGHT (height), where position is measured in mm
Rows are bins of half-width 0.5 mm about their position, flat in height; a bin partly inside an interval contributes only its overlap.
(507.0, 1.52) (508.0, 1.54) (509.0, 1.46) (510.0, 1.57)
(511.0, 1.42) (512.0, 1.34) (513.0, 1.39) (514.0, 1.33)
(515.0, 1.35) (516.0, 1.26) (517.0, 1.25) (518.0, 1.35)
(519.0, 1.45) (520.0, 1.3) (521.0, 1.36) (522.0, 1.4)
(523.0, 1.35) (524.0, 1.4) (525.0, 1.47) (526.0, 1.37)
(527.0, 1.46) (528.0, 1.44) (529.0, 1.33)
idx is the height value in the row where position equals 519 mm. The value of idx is 1.45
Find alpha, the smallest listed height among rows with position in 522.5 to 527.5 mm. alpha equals 1.35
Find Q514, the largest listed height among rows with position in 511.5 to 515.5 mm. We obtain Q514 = 1.39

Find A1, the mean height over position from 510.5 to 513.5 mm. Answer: 1.38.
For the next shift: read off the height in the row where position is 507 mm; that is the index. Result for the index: 1.52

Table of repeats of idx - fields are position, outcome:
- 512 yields 1.34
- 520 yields 1.3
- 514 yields 1.33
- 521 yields 1.36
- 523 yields 1.35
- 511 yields 1.42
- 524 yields 1.4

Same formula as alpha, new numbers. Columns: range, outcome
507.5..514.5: 1.33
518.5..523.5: 1.3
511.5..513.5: 1.34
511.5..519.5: 1.25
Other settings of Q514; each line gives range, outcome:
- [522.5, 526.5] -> 1.47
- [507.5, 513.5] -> 1.57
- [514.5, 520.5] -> 1.45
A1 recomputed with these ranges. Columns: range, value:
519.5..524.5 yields 1.36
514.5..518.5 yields 1.3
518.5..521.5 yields 1.37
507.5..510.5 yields 1.52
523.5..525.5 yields 1.44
